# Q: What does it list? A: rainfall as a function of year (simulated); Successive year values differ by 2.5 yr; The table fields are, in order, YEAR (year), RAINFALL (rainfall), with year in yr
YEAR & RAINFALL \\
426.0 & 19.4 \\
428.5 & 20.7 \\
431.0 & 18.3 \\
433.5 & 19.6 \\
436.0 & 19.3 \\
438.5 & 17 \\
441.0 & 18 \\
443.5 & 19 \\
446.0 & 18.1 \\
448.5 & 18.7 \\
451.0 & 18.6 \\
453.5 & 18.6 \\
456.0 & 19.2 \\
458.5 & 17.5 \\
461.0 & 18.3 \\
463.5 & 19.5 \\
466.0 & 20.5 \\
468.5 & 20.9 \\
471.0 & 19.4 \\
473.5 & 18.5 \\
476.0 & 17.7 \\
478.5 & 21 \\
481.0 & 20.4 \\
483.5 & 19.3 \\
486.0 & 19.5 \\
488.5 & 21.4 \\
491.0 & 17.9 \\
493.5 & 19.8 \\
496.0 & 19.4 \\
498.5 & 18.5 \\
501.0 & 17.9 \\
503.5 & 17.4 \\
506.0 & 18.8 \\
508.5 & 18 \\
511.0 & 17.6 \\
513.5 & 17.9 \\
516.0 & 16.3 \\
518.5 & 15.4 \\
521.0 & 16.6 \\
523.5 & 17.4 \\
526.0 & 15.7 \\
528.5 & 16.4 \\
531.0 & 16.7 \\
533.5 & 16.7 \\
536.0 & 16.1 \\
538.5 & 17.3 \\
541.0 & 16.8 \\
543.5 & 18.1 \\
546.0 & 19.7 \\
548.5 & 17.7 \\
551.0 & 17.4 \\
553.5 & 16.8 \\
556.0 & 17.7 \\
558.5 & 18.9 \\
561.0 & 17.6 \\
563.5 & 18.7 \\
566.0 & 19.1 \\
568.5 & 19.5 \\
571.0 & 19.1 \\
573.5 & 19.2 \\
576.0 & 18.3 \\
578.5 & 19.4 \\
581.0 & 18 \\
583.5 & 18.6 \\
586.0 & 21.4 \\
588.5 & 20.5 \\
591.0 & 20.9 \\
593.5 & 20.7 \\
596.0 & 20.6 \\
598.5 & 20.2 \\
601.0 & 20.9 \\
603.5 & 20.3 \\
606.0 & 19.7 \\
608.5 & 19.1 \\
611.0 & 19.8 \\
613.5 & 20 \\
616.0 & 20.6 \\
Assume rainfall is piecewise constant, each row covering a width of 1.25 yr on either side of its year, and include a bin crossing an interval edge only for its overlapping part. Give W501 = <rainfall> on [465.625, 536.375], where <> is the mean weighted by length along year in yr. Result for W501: 18.2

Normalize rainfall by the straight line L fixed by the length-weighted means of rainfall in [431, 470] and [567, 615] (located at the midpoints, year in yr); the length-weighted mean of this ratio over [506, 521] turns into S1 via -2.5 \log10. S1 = 0.13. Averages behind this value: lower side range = 18.8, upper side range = 19.8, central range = 17.1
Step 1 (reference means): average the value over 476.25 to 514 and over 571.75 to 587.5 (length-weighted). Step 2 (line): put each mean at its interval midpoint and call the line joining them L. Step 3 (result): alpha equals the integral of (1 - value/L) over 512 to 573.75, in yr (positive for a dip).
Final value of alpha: 5.1 yr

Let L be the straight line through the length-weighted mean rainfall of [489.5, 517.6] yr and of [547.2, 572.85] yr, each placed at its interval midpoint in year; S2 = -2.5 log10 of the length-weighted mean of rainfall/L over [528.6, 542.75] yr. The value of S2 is 0.09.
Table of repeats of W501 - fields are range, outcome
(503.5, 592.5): 18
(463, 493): 19.7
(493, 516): 18.2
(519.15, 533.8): 16.5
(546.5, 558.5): 17.7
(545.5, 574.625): 18.4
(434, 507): 19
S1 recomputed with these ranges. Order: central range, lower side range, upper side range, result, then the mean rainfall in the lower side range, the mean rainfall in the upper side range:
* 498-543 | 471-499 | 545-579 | 0.12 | 19.4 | 18.5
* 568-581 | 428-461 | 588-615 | 0.06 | 18.6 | 20.2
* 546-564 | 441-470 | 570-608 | 0.10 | 19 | 19.8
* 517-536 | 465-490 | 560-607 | 0.20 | 19.8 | 19.6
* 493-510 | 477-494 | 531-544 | 0.03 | 19.9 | 16.9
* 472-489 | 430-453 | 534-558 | -0.08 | 18.5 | 17.5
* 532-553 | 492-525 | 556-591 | 0.06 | 17.8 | 19.1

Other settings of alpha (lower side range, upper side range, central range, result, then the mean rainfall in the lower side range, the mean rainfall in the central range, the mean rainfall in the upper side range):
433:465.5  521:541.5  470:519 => -3.2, 18.6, 18.6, 16.6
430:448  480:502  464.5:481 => -0.6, 18.5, 19.7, 19.3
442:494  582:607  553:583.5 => 2.4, 19.2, 18.6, 20.4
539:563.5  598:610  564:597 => -0.9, 17.9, 19.6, 20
